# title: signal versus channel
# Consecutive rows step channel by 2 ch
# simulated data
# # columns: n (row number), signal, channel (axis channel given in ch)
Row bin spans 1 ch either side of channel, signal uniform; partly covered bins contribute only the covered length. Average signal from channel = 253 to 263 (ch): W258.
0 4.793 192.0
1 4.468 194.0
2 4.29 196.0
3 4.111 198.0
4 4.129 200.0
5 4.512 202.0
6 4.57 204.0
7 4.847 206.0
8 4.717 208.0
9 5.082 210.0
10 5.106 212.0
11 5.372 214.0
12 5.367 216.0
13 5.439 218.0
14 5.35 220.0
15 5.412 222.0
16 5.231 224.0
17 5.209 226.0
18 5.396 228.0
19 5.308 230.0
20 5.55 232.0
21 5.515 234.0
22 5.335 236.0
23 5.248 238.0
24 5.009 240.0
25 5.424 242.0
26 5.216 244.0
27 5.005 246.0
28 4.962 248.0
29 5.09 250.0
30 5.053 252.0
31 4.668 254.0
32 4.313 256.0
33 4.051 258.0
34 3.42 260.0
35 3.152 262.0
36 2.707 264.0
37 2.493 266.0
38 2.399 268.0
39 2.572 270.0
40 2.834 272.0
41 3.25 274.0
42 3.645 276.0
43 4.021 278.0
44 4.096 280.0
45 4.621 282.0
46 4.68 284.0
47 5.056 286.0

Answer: 3.92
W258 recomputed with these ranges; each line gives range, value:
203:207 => 4.71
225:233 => 5.37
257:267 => 3.16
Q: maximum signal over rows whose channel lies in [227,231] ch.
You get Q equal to 5.396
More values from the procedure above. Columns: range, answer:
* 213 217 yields 5.372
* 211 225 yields 5.439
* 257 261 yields 4.051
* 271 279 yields 4.021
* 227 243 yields 5.55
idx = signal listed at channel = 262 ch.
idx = 3.152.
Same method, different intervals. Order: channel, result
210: 5.082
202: 4.512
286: 5.056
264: 2.707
